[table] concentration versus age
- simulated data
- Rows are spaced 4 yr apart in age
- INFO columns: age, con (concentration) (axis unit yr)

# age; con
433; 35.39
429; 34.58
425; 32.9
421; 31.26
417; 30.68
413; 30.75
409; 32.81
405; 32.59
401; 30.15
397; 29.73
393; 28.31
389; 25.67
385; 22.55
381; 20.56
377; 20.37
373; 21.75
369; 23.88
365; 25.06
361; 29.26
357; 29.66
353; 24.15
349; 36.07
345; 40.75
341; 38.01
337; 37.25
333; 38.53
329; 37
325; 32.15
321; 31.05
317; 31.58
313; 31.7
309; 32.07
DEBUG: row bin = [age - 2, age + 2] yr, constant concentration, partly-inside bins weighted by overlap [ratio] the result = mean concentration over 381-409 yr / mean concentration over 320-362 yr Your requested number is 0.82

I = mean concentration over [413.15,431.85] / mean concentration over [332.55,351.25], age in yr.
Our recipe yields 0.85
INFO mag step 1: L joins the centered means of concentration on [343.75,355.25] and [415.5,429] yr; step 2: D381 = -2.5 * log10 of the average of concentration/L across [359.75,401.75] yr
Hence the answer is 0.29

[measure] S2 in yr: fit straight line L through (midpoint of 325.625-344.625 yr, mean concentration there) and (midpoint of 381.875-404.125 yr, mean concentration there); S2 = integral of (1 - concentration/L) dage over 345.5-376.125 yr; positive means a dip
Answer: 5.2 yr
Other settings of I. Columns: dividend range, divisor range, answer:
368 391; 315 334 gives 0.66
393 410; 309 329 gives 0.96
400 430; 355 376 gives 1.24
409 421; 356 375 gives 1.21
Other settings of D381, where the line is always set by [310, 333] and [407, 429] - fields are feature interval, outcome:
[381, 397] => 0.260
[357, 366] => 0.169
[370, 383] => 0.467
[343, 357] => -0.009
